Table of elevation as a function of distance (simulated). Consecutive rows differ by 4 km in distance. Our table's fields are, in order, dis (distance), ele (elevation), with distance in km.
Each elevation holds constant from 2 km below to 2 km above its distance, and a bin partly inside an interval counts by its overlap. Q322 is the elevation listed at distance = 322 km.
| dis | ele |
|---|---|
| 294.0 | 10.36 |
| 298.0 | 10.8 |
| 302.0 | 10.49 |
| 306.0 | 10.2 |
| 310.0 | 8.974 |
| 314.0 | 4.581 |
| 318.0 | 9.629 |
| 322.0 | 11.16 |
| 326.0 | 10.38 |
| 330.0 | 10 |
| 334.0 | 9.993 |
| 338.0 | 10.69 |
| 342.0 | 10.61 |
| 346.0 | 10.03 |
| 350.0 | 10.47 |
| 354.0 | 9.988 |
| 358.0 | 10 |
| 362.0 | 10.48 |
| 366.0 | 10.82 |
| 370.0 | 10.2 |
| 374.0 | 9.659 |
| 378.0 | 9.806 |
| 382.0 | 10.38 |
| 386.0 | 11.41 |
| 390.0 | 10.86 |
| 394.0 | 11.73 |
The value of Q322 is 11.16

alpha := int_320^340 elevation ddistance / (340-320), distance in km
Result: 10.4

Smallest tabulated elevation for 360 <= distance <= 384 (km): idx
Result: 9.659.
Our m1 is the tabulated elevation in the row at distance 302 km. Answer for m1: 10.49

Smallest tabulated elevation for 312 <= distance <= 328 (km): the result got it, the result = 4.581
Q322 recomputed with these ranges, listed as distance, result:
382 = 10.38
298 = 10.8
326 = 10.38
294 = 10.36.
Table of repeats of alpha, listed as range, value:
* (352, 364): 10.2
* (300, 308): 10.3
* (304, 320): 8.35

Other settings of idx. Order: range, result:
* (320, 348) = 9.993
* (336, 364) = 9.988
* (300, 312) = 8.974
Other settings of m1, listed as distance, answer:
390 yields 10.86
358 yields 10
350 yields 10.47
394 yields 11.73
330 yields 10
